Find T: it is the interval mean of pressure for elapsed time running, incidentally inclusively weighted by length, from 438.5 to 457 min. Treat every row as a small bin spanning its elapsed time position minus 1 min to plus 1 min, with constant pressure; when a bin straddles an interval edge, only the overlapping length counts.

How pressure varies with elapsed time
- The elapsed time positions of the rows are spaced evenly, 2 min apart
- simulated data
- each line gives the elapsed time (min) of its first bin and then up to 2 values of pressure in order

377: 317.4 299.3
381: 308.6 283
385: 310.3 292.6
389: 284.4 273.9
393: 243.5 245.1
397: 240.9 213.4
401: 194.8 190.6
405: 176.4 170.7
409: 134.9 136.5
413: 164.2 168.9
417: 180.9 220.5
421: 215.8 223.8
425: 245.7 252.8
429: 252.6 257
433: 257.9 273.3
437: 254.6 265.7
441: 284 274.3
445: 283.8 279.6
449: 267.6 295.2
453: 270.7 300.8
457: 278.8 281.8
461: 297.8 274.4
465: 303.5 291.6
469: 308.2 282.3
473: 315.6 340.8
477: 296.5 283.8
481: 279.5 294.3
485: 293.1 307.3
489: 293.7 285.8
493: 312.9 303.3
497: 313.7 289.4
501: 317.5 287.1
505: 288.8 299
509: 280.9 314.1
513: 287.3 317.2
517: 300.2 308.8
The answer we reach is 281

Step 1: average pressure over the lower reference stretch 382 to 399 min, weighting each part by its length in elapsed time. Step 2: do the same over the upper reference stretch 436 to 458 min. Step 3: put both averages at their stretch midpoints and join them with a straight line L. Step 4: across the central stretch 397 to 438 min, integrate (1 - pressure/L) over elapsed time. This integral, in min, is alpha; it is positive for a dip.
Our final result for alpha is 9.5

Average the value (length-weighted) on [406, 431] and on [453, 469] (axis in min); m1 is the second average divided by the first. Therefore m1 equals 1.5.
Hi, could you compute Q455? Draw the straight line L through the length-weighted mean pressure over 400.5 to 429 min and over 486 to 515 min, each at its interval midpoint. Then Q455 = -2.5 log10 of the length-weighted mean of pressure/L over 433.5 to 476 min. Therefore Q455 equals -0.18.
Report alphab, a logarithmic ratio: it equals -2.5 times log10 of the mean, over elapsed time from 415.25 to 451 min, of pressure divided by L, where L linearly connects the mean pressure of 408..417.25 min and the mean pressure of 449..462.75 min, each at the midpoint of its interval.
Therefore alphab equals -0.17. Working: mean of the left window 155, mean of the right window 285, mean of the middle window 252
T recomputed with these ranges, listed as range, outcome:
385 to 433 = 219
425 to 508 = 287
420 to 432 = 241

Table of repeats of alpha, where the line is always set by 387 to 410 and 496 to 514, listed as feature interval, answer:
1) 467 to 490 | -1.8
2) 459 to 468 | -0.8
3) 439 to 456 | -1.7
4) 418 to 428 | 0.2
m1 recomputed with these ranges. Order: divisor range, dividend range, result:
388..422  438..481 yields 1.42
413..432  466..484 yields 1.35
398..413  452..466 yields 1.66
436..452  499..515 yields 1.08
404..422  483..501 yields 1.72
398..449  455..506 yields 1.33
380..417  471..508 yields 1.34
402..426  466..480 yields 1.63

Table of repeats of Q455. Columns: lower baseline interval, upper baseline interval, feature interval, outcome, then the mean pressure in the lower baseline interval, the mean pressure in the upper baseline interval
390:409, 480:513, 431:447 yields -0.10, 212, 297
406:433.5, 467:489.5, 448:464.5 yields -0.08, 205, 299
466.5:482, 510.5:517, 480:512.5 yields 0.02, 300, 305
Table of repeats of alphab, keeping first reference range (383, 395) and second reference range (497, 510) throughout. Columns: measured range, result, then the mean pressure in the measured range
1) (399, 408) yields 0.44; 186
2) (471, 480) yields -0.05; 306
